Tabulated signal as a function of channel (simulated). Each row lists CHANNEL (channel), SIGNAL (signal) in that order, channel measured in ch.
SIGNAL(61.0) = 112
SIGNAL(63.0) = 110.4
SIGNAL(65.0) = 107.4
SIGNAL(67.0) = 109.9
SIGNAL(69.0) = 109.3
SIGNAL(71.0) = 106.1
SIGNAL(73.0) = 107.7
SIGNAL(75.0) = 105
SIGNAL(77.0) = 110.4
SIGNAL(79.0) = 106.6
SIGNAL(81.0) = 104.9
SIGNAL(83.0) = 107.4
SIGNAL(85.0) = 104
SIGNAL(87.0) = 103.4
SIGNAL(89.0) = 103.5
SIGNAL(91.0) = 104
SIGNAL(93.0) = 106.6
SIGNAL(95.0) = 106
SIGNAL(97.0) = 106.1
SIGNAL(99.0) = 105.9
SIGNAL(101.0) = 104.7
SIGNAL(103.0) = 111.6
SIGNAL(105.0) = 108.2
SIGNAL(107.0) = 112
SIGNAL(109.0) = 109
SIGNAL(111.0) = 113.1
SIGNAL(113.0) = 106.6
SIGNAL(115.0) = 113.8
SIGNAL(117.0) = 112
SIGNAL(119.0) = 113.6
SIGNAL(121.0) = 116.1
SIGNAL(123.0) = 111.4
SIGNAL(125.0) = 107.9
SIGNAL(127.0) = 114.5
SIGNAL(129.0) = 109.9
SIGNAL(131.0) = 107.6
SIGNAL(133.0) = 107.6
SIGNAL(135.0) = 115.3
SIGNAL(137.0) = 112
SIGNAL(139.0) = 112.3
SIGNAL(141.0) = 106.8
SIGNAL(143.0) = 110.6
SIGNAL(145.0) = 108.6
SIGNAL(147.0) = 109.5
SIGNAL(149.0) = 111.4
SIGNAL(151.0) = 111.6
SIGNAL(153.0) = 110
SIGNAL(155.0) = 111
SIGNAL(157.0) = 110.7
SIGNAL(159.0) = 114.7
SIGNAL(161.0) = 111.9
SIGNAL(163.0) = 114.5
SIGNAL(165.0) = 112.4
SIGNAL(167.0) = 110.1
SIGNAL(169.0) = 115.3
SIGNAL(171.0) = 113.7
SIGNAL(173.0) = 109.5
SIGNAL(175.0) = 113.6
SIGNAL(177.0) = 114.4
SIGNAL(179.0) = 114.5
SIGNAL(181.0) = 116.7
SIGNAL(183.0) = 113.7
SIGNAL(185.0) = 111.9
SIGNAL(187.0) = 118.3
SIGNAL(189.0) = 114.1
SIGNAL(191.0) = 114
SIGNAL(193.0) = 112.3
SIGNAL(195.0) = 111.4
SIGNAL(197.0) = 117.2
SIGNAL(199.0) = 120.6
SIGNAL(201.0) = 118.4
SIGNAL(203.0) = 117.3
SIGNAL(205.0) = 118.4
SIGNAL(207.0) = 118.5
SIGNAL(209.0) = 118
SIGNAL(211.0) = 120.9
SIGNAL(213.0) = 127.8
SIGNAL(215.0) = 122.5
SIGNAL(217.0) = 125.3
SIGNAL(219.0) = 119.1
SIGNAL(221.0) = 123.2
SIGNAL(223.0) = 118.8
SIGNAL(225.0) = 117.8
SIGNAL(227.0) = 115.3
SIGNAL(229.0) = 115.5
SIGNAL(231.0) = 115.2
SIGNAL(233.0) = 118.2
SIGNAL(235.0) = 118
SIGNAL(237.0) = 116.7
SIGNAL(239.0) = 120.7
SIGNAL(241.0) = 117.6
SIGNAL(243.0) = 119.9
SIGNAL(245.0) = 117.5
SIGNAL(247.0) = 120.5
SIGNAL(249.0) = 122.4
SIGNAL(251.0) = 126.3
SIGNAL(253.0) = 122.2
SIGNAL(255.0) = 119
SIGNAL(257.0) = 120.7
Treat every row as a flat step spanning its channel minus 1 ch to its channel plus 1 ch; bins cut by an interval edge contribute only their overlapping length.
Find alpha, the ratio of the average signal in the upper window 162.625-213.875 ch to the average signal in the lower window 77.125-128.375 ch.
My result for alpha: 1.07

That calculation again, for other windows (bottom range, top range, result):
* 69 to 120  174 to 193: 1.06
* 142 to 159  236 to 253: 1.09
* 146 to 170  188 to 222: 1.06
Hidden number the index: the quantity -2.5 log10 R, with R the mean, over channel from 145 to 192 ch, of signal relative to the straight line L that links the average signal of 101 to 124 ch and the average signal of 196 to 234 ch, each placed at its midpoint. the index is 0.03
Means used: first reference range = 111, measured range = 113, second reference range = 119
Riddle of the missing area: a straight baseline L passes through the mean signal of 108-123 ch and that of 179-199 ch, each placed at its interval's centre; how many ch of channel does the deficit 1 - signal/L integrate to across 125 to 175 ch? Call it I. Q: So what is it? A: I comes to 0.9 ch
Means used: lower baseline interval 112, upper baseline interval 115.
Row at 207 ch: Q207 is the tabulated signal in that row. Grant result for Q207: 118.5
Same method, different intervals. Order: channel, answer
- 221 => 123.2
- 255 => 119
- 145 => 108.6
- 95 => 106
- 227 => 115.3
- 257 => 120.7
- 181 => 116.7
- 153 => 110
